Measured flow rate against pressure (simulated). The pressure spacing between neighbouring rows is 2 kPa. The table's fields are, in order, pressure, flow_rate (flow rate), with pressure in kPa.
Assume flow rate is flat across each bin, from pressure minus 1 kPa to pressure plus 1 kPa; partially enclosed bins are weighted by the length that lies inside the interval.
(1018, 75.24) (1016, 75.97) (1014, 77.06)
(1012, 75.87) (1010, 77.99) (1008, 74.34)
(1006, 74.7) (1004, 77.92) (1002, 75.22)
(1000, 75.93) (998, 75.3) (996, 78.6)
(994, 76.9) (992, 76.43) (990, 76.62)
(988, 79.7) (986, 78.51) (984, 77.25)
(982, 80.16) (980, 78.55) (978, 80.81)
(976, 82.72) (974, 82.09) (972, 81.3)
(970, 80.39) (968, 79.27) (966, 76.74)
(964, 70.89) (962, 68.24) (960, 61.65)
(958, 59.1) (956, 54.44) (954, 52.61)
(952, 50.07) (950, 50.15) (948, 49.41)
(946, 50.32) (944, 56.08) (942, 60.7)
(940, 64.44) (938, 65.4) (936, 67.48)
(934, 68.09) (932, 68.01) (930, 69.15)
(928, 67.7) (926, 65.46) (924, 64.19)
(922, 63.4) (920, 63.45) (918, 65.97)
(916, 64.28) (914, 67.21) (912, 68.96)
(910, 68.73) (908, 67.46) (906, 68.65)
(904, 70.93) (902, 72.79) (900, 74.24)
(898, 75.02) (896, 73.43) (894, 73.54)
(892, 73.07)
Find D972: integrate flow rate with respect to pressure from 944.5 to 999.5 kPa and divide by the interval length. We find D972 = 70.6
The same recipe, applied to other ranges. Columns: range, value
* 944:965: 56.7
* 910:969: 63.3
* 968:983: 80.8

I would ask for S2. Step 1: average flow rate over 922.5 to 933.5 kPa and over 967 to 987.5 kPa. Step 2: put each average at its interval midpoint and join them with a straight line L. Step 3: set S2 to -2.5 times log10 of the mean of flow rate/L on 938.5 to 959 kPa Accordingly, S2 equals 0.297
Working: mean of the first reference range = 66.8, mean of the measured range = 55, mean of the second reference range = 80.1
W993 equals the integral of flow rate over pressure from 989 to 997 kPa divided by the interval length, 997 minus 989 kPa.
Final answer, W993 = 77.1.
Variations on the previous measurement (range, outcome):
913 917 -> 65.7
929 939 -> 67.6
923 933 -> 66.9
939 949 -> 56.2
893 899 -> 74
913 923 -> 64.9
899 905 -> 72.7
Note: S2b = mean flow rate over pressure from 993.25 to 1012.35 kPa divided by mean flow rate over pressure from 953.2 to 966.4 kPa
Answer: 1.2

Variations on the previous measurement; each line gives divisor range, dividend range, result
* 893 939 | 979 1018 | 1.12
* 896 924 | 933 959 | 0.84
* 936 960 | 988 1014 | 1.36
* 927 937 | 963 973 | 1.14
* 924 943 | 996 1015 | 1.15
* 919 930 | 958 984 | 1.17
